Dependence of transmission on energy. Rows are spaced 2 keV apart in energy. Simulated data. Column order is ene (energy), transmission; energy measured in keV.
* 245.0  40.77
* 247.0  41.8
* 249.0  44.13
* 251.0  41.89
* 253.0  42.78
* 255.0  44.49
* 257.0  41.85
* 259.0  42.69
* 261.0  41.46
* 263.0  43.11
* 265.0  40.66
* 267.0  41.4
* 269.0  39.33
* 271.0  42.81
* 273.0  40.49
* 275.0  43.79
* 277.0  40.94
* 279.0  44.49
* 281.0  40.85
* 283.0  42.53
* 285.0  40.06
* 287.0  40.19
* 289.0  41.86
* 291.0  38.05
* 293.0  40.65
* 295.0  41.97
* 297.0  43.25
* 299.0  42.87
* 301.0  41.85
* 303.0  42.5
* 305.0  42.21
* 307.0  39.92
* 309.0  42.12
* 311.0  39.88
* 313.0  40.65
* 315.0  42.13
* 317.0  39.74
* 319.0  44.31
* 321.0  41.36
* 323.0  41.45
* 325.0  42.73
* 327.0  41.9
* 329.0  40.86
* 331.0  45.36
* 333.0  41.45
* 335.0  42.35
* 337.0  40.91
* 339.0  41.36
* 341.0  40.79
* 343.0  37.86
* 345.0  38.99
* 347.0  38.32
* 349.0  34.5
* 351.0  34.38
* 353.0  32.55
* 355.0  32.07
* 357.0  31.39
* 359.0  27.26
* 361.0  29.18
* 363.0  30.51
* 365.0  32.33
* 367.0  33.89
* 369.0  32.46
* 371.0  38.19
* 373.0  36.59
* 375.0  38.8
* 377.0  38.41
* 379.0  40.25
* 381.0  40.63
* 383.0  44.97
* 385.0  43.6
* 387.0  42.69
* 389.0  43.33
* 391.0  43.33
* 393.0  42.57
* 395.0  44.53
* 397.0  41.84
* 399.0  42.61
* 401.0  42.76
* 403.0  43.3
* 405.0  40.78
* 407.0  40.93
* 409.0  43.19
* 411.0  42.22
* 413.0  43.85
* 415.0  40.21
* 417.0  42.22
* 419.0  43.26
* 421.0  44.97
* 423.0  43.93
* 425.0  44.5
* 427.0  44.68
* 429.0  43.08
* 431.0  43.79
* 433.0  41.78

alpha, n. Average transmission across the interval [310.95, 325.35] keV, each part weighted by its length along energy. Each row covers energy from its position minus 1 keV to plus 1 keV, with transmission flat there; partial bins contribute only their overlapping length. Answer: 41.6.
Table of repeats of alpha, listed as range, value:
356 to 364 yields 29.6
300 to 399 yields 39.2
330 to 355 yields 38.8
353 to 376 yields 33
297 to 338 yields 41.9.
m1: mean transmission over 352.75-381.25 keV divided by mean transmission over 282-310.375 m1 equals 0.83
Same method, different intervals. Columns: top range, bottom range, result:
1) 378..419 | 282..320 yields 1.03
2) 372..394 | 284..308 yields 1.00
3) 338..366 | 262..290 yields 0.83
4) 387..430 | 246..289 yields 1.02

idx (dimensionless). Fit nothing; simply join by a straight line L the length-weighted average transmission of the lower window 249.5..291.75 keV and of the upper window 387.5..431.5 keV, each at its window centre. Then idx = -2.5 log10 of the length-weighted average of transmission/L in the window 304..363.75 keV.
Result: 0.10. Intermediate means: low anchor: 41.8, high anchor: 43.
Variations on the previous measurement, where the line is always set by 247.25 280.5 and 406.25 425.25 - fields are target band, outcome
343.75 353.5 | 0.184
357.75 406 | 0.102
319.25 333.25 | 0.005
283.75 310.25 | 0.027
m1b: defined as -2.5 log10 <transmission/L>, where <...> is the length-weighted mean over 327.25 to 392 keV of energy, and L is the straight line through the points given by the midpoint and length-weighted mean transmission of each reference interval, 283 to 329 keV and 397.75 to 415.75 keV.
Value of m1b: 0.11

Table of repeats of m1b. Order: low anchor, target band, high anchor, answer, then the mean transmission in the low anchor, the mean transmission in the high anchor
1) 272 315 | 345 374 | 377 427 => 0.26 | 41.5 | 42.7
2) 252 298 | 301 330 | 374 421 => 0.01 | 41.7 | 42.2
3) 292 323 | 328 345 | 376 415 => 0.02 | 41.7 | 42.4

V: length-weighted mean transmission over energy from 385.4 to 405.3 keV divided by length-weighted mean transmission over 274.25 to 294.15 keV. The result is 1.0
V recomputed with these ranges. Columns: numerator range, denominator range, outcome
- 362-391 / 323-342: 0.92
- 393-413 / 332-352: 1.09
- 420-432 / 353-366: 1.44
